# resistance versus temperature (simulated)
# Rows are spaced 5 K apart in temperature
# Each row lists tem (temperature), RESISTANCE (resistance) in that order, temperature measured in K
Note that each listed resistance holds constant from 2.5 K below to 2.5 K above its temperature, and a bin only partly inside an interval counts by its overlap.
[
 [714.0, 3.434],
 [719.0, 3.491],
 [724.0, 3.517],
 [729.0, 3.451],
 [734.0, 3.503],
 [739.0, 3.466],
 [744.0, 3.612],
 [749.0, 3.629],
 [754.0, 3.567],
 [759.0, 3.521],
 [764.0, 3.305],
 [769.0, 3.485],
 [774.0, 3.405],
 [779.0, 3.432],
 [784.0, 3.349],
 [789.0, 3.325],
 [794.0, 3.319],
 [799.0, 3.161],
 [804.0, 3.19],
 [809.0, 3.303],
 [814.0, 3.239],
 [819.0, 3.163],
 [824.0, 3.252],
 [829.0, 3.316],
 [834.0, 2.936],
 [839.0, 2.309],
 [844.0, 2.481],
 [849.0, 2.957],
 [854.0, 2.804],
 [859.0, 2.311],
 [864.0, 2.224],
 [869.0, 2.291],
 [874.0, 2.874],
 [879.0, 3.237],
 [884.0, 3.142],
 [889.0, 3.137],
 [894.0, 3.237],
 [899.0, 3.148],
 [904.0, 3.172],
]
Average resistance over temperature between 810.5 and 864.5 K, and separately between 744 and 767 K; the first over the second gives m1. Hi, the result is 0.8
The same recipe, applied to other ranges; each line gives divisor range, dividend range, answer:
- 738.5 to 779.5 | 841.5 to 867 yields 0.73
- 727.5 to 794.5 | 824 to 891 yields 0.81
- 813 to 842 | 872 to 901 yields 1.04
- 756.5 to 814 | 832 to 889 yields 0.81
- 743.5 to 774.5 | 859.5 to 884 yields 0.76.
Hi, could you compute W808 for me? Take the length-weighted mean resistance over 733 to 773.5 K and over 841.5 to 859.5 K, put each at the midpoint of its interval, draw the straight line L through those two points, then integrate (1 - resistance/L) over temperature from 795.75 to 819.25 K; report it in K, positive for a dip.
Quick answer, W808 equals -1.4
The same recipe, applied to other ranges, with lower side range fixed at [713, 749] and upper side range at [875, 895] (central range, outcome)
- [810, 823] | 0.4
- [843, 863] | 3.8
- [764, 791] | 0.1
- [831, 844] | 2.6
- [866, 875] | 1.9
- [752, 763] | -0.2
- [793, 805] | 0.5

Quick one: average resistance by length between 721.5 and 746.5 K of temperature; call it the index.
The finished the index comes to 3.51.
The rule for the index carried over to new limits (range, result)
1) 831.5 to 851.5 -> 2.67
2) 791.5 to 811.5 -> 3.24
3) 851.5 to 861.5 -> 2.56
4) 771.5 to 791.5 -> 3.38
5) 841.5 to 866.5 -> 2.56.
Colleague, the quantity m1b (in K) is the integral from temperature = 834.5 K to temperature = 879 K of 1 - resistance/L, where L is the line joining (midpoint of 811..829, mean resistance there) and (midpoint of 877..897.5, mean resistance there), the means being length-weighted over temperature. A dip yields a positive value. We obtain 8.6 K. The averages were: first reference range 3.23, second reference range 3.19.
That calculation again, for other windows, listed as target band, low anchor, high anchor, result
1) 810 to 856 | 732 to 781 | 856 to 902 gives 2.1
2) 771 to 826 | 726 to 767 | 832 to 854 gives -4.1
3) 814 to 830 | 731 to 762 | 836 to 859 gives -2.2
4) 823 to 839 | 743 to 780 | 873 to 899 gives 1.3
